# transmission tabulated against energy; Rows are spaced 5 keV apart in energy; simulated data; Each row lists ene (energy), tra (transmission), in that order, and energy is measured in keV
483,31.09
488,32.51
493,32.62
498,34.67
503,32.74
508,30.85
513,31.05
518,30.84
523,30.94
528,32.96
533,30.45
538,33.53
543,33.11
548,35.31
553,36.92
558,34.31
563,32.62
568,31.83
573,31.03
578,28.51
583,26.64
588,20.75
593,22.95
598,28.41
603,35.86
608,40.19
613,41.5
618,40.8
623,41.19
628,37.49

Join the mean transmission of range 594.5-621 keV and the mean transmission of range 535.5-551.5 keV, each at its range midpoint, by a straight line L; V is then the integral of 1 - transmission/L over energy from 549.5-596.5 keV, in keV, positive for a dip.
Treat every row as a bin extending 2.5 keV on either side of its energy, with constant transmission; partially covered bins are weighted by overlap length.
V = 7.6 keV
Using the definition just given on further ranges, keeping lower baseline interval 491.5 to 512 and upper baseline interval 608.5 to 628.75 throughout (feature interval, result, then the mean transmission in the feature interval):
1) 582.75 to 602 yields 6.7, 25.3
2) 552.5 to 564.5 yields 0.7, 34.4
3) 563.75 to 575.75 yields 1.8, 31.5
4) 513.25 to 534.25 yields 1.7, 31.3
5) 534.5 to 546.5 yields 0.7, 33.2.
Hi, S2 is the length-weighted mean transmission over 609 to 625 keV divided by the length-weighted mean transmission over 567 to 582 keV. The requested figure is 1.37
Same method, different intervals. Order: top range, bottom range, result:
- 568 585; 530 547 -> 0.90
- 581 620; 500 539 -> 1.01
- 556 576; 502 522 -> 1.03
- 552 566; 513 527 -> 1.10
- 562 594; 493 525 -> 0.87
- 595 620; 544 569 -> 1.08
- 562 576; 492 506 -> 0.95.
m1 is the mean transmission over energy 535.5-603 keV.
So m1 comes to 30.7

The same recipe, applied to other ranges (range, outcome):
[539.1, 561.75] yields 34.7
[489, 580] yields 32.5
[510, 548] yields 32.1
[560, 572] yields 32.2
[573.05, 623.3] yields 32.2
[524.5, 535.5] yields 31.6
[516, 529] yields 31.4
